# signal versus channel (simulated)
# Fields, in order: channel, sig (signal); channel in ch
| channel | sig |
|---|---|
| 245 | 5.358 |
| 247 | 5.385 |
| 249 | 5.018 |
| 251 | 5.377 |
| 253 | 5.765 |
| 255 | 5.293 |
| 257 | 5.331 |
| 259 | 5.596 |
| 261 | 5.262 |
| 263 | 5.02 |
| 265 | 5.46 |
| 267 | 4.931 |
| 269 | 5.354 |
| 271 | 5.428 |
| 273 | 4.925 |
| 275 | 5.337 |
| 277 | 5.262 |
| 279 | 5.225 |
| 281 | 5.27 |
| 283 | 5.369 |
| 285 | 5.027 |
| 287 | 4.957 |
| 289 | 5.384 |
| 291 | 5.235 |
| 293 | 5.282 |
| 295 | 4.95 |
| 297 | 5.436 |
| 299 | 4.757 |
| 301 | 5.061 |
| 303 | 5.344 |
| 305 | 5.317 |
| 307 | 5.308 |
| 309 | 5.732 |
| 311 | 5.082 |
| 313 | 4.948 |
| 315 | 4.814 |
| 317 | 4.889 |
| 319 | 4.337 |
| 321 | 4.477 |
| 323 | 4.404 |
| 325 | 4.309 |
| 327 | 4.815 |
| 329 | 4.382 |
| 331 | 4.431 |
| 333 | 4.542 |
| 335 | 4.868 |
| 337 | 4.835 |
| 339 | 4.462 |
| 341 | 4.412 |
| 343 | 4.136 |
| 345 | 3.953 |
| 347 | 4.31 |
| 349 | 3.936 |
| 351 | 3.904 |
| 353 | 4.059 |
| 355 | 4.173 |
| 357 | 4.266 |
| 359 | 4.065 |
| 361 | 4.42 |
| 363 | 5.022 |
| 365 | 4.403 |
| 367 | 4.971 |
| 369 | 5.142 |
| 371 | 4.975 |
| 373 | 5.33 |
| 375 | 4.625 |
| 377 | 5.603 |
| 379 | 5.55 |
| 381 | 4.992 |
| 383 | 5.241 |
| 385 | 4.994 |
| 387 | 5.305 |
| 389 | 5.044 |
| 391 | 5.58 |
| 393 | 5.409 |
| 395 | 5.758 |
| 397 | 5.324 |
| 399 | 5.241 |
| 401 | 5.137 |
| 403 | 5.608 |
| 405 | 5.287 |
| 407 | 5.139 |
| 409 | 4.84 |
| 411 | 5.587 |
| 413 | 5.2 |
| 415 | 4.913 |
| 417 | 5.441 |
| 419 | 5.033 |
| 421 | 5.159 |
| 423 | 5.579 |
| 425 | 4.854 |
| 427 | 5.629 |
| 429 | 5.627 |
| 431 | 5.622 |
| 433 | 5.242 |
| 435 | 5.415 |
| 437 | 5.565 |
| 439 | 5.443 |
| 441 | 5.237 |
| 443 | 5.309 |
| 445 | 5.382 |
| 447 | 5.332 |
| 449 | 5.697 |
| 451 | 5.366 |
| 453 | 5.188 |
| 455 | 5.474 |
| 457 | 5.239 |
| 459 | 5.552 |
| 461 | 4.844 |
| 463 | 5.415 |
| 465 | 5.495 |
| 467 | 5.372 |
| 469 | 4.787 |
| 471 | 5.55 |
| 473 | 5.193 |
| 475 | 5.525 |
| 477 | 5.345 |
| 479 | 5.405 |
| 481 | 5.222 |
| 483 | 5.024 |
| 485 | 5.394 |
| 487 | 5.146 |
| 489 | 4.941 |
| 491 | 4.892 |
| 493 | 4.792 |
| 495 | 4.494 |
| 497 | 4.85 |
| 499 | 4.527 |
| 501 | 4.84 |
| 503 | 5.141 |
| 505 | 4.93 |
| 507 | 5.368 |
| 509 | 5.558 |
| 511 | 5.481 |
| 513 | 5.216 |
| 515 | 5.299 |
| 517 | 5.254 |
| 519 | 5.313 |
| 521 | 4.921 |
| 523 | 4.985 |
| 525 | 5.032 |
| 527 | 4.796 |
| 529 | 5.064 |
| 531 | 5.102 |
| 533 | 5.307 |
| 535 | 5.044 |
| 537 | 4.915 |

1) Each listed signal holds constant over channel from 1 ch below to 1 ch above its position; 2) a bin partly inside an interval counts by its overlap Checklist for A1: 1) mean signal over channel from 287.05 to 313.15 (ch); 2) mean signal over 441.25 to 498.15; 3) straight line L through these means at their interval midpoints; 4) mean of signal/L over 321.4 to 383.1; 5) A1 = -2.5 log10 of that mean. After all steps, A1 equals 0.14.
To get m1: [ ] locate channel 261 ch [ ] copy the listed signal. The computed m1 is 5.262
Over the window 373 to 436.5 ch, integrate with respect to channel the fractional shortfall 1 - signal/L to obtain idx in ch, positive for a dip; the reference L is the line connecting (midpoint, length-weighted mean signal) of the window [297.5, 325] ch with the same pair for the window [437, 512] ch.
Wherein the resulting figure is -2.4 ch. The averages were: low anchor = 4.94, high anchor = 5.21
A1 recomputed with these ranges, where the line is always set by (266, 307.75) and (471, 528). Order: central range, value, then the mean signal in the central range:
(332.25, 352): 0.193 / 4.33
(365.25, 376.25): 0.039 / 4.98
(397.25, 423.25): -0.019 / 5.24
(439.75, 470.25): -0.039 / 5.32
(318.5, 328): 0.159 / 4.48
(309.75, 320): 0.076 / 4.84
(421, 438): -0.059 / 5.42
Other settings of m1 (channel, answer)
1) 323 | 4.404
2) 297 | 5.436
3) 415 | 4.913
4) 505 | 4.93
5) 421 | 5.159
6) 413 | 5.2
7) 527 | 4.796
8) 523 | 4.985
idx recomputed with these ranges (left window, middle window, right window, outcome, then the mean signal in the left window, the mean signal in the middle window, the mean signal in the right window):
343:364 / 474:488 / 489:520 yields -1.0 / 4.21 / 5.29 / 5.06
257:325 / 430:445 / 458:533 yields -0.8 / 5.12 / 5.4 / 5.14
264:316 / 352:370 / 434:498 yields 2.5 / 5.2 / 4.5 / 5.25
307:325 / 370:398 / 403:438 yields -0.7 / 4.83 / 5.27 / 5.31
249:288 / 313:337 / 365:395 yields 2.9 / 5.27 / 4.6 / 5.19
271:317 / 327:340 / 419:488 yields 1.5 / 5.18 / 4.6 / 5.34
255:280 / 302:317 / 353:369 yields -0.9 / 5.26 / 5.2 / 4.49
